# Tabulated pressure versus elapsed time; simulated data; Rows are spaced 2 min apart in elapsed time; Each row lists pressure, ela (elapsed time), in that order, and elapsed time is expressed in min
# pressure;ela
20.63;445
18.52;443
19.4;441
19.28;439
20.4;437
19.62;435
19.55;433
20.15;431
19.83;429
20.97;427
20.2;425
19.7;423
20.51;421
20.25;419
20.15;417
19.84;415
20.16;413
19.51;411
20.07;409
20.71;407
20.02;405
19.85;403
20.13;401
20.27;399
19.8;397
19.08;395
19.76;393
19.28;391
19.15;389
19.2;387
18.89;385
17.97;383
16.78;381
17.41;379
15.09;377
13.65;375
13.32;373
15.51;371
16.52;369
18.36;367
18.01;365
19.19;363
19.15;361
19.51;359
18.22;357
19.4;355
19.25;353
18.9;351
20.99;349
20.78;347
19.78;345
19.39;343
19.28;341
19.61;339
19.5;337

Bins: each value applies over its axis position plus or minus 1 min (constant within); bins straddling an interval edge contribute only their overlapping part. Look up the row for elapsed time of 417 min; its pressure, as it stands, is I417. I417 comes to 20.15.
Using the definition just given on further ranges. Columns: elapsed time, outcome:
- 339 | 19.61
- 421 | 20.51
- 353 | 19.25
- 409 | 20.07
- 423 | 19.7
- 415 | 19.84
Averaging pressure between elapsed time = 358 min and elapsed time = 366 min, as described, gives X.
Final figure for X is 19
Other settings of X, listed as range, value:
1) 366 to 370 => 17.4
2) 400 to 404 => 20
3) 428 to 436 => 19.8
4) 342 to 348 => 20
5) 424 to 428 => 20.6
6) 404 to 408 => 20.4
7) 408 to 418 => 19.9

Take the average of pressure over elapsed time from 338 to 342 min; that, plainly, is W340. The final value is 19.4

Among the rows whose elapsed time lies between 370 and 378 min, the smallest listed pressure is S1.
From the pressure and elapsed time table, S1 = 13.32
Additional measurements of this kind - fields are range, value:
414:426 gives 19.7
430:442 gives 19.28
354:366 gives 18.01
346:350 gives 20.78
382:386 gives 17.97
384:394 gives 18.89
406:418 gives 19.51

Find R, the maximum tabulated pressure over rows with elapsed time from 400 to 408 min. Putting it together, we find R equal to 20.71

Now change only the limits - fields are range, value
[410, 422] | 20.51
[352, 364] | 19.51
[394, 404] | 20.27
